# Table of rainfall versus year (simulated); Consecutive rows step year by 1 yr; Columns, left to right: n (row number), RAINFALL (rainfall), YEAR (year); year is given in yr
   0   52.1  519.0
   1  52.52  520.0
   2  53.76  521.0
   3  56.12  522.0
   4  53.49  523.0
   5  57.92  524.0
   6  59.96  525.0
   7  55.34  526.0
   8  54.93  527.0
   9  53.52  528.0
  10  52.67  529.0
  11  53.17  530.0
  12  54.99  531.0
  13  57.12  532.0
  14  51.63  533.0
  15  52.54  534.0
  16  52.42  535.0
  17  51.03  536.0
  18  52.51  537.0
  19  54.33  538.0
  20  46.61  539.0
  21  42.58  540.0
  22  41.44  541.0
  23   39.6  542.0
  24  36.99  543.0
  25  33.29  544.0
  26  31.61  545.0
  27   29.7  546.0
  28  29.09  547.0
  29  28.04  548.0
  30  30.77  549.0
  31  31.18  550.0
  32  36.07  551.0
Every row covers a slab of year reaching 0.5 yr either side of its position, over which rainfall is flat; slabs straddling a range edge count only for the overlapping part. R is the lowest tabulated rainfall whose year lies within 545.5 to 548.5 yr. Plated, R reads 28.04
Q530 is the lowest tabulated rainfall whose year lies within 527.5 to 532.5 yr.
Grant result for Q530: 52.67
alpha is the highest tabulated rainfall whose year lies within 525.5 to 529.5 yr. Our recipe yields 55.34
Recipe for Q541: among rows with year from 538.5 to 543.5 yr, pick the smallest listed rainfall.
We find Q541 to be 36.99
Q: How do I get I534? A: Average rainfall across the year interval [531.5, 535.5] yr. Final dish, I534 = 53.4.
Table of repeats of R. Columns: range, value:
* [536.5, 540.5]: 42.58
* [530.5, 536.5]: 51.03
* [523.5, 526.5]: 55.34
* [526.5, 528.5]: 53.52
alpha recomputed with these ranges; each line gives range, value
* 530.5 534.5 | 57.12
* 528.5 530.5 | 53.17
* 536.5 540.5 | 54.33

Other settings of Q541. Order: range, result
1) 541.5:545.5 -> 31.61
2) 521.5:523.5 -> 53.49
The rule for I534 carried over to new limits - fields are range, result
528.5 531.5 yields 53.6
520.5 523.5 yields 54.5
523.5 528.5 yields 56.3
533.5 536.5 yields 52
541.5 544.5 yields 36.6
